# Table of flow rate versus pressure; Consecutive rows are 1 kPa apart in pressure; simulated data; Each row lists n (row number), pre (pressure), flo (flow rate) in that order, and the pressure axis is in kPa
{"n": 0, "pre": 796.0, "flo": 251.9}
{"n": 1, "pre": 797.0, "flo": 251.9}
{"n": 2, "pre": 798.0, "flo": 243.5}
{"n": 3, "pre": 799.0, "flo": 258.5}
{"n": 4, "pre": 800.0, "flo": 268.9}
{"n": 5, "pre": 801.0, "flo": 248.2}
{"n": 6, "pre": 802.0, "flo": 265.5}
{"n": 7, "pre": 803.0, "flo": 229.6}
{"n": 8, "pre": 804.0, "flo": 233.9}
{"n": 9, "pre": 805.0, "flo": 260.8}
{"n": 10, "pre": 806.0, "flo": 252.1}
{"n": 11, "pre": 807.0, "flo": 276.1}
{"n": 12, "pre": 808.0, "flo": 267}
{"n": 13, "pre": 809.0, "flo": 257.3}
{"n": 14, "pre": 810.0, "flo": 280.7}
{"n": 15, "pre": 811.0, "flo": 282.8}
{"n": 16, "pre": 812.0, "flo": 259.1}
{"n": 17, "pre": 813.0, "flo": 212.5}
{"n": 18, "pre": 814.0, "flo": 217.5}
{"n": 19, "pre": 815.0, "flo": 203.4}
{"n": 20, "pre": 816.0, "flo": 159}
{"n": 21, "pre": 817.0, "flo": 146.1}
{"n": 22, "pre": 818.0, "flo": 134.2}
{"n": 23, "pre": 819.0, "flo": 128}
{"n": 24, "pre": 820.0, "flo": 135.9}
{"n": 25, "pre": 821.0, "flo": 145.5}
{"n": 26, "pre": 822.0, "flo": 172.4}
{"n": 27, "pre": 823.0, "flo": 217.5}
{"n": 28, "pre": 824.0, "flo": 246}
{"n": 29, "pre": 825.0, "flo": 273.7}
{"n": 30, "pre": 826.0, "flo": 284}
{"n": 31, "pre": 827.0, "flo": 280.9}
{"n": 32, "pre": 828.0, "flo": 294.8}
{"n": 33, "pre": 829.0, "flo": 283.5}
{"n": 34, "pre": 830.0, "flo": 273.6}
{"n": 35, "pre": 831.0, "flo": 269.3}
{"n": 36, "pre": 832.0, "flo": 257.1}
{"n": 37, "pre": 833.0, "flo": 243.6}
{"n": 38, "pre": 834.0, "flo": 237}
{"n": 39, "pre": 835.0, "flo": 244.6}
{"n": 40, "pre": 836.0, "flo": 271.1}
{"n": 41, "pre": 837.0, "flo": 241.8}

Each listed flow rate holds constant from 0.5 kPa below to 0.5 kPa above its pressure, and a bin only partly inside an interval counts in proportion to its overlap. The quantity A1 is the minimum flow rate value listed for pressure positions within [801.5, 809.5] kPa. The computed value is 229.6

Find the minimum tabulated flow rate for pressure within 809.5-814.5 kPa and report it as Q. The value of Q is 212.5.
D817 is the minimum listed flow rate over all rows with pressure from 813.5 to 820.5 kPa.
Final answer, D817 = 128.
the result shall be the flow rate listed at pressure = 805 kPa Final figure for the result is 260.8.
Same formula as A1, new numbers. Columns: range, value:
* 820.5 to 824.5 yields 145.5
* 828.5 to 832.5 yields 257.1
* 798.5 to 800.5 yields 258.5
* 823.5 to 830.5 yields 246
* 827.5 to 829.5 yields 283.5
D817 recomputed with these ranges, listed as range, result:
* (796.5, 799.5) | 243.5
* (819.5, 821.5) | 135.9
